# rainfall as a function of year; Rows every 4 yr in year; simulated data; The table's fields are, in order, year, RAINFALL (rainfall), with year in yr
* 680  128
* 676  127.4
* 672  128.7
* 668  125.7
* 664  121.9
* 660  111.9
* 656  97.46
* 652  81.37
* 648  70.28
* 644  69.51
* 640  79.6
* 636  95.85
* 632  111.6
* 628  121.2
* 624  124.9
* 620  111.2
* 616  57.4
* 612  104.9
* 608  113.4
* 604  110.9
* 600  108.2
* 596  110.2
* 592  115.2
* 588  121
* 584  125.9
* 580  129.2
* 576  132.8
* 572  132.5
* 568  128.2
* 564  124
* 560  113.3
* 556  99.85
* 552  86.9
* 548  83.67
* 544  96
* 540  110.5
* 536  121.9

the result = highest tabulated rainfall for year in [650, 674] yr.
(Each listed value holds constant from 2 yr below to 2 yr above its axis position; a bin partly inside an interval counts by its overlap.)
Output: 128.7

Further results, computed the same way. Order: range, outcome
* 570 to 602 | 132.8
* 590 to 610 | 115.2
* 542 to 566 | 124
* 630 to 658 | 111.6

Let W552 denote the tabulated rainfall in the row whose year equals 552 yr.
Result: 86.9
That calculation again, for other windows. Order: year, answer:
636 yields 95.85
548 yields 83.67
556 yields 99.85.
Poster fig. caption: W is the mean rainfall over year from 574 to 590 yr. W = 127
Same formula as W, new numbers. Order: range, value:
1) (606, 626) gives 102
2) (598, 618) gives 99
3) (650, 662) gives 96.9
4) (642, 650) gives 69.9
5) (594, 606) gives 110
